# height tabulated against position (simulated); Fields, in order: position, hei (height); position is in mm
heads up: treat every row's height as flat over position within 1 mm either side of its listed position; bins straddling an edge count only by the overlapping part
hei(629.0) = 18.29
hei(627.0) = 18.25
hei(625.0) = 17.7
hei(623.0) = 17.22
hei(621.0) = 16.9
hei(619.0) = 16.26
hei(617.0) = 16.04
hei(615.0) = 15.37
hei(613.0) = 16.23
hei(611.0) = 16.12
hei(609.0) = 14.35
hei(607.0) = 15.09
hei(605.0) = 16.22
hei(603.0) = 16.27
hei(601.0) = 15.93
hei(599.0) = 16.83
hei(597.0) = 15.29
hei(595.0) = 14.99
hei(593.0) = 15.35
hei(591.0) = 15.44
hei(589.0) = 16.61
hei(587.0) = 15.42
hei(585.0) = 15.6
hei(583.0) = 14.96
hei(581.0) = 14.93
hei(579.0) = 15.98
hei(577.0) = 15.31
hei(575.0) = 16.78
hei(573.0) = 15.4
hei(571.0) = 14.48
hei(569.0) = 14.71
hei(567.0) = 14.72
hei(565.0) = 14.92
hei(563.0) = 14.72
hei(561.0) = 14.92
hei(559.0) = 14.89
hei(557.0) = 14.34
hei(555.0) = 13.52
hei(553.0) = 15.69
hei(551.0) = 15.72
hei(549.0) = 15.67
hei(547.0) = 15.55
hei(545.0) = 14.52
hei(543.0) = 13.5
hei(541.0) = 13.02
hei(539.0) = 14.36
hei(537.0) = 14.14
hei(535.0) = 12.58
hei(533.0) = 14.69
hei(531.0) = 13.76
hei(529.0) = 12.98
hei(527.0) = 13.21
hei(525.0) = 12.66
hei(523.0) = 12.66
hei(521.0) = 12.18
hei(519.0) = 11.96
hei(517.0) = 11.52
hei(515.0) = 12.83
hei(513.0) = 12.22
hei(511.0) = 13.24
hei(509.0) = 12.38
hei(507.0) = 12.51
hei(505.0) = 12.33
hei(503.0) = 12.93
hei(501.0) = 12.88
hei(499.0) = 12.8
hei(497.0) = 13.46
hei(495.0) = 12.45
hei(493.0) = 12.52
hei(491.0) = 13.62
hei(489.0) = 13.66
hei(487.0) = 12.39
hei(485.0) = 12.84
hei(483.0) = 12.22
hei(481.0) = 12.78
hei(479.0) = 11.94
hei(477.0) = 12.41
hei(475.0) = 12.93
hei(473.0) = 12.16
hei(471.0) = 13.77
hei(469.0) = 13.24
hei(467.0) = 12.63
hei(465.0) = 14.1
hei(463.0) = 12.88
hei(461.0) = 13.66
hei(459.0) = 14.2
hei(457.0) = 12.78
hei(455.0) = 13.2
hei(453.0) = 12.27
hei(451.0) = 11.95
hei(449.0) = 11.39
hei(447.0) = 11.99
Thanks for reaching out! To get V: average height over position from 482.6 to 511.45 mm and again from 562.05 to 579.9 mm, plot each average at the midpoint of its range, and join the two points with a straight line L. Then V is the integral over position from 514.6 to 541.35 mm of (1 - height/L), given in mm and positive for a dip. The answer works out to 1.5 mm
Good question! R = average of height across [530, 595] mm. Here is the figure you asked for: 14.9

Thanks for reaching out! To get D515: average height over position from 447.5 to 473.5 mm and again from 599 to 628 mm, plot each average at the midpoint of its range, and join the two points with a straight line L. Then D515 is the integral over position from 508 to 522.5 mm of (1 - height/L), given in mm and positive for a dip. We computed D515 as 1.8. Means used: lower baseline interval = 12.9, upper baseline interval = 16.3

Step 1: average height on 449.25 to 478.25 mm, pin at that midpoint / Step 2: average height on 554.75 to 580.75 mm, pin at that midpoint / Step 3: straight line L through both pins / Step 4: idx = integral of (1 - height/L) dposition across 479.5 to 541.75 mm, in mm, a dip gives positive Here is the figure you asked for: 4.47 mm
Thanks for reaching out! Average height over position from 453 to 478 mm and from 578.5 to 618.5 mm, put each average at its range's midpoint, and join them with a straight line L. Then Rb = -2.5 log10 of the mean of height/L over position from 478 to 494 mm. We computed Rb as 0.064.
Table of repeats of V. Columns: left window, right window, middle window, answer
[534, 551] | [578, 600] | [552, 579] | -0.1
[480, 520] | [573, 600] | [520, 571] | 0.3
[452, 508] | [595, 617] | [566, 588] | -0.3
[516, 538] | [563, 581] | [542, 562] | -0.9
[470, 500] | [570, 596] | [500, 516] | 0.9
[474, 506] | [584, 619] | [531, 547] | 0.2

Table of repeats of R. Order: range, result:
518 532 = 12.8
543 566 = 14.9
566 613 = 15.5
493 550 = 13.2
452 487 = 12.9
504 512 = 12.6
